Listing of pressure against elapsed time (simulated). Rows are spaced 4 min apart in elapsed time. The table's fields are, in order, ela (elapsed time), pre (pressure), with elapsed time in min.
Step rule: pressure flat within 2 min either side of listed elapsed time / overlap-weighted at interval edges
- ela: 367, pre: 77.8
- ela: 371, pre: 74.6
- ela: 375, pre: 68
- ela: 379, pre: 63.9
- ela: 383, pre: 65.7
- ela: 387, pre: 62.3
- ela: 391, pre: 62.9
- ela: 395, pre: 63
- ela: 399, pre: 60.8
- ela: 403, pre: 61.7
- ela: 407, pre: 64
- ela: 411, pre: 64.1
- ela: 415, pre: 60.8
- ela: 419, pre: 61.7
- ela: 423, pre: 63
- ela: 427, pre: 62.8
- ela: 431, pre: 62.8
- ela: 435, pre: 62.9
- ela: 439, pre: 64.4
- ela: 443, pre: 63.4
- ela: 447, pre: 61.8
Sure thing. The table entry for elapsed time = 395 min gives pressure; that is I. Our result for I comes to 63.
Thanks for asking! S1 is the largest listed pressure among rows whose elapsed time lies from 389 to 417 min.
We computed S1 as 64.1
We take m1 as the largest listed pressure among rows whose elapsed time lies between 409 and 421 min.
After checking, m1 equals 64.1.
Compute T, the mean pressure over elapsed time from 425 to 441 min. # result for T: 63.2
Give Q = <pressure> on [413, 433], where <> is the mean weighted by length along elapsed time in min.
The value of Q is 62.2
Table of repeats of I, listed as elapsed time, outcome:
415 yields 60.8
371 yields 74.6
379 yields 63.9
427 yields 62.8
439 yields 64.4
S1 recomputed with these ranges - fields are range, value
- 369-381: 74.6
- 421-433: 63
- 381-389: 65.7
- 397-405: 61.7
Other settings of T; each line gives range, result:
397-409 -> 62.2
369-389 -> 66.9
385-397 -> 62.7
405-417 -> 63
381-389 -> 64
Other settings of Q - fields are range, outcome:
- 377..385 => 64.8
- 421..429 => 62.9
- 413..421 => 61.2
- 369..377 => 71.3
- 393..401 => 61.9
